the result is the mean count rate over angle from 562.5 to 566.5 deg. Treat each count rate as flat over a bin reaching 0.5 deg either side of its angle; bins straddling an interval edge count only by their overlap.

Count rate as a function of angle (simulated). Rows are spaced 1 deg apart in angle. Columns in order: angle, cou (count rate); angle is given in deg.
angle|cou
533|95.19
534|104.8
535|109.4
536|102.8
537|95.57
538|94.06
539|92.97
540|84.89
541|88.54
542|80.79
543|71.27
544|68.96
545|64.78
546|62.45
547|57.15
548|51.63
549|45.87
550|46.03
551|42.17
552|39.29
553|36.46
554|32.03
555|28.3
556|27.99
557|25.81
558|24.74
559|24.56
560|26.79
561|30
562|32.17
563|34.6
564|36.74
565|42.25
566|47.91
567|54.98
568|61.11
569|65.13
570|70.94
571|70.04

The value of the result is 40.4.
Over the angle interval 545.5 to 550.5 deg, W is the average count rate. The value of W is 52.6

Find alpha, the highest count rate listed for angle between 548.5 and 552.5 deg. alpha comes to 46.03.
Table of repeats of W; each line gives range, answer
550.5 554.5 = 37.5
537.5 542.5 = 88.2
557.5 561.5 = 26.5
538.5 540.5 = 88.9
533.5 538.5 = 101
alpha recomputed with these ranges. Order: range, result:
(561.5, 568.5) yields 61.11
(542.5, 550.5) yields 71.27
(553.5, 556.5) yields 32.03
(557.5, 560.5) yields 26.79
